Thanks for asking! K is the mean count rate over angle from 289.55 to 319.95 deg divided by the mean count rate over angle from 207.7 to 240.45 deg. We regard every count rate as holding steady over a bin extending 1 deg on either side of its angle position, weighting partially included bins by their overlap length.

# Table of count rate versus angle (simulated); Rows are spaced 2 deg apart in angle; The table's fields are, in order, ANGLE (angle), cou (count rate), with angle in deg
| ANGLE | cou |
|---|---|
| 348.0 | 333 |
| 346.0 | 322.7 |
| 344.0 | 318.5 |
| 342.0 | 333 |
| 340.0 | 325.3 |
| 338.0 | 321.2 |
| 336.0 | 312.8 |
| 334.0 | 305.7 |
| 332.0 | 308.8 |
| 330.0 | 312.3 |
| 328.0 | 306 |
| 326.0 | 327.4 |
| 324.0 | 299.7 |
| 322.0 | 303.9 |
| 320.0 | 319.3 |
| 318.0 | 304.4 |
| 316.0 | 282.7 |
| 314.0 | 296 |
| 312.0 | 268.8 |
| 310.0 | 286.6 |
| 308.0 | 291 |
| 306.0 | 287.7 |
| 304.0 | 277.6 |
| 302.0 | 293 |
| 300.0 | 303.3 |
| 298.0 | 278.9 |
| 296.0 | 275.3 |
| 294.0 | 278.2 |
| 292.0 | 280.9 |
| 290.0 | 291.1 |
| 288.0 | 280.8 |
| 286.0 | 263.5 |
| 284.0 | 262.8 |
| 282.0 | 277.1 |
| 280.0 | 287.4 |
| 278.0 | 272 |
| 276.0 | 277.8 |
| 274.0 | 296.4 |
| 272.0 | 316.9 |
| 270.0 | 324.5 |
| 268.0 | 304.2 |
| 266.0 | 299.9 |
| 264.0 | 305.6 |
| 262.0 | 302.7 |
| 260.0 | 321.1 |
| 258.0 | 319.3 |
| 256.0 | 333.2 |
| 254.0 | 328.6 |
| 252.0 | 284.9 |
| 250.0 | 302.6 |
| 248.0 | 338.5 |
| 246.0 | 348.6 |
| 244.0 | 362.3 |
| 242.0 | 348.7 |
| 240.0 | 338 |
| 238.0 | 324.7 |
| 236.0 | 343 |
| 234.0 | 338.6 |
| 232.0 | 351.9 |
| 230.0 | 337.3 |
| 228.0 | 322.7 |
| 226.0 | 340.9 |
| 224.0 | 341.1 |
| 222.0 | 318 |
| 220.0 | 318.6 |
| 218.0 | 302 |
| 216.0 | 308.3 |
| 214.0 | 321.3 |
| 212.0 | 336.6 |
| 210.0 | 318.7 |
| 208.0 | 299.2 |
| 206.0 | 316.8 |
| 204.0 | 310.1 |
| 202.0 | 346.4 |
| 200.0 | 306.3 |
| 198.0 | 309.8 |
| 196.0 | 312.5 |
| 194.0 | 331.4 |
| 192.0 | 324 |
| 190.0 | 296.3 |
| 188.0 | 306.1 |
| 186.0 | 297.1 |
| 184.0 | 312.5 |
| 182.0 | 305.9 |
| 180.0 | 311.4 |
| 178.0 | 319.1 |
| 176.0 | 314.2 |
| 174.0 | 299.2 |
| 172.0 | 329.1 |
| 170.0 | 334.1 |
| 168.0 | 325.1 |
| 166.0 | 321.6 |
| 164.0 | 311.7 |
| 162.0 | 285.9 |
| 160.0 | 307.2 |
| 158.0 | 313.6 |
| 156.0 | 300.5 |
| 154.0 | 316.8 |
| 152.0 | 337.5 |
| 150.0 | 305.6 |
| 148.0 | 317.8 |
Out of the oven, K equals 0.9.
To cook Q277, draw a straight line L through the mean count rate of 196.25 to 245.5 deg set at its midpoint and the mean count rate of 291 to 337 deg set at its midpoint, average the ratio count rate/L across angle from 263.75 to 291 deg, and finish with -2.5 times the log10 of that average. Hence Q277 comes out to 0.07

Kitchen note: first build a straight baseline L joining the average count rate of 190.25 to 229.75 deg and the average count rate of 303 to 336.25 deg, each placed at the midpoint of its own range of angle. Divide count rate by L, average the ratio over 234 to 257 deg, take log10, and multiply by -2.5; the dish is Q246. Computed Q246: -0.06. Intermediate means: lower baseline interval 320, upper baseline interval 299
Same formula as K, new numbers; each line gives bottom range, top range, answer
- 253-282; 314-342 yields 1.02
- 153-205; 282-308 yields 0.90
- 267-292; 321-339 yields 1.08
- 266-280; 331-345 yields 1.07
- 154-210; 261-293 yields 0.93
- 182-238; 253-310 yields 0.92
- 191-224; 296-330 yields 0.93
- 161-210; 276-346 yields 0.94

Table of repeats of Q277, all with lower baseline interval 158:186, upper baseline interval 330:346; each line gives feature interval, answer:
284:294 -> 0.143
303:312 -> 0.120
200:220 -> -0.011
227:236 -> -0.078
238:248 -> -0.101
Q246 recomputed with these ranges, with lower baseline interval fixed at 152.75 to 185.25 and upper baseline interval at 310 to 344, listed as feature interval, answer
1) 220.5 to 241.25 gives -0.08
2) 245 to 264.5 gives -0.03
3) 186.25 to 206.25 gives -0.01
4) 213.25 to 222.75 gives -0.01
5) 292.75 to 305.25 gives 0.09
